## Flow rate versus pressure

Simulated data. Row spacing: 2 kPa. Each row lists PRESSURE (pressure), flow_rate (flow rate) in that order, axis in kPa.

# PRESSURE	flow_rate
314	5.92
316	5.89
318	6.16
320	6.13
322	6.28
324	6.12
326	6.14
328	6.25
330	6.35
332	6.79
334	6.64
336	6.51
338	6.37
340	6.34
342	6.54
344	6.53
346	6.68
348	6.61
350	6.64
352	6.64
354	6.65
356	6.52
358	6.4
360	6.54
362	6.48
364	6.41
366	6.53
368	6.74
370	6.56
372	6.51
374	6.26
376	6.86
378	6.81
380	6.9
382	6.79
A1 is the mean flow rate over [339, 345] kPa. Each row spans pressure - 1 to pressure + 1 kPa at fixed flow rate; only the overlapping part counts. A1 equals 6.47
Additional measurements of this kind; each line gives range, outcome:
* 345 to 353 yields 6.64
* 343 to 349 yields 6.61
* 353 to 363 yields 6.52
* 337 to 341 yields 6.36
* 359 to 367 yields 6.49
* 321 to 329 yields 6.2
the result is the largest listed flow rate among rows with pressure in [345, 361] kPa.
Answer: 6.68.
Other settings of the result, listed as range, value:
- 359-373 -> 6.74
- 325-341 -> 6.79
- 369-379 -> 6.86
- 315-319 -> 6.16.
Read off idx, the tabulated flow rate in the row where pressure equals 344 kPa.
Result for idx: 6.53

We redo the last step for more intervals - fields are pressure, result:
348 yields 6.61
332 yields 6.79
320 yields 6.13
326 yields 6.14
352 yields 6.64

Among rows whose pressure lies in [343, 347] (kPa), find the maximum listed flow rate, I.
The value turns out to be 6.68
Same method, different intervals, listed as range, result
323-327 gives 6.14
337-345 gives 6.54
